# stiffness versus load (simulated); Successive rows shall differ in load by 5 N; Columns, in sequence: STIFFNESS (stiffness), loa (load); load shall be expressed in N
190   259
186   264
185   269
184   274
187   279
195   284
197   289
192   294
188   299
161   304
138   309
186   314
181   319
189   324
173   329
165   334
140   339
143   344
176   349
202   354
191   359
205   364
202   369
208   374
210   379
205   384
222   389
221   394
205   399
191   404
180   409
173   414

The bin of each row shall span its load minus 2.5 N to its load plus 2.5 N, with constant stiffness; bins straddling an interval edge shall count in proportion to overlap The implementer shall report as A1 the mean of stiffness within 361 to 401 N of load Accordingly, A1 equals 210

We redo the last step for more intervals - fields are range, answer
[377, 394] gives 214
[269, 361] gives 177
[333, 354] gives 161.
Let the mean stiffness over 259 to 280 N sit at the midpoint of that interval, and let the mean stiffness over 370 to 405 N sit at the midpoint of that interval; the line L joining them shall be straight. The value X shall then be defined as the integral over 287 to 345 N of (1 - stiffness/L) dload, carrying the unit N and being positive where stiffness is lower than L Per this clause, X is 6.9 N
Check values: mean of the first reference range 186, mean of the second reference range 209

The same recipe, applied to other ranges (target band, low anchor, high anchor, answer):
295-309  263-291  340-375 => 1.37 N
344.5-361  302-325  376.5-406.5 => 0.50 N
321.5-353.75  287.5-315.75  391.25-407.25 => 3.39 N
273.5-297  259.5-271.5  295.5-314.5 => -1.95 N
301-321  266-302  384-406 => 2.84 N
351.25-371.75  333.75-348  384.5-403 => -3.03 N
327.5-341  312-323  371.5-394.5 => 2.27 N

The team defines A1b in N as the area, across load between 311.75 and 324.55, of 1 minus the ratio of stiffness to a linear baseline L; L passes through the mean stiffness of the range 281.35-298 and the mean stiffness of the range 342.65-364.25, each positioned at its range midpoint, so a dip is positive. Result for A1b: 0.30 N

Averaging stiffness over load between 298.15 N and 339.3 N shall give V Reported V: 170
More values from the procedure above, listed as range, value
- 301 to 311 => 152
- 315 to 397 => 190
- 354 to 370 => 200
